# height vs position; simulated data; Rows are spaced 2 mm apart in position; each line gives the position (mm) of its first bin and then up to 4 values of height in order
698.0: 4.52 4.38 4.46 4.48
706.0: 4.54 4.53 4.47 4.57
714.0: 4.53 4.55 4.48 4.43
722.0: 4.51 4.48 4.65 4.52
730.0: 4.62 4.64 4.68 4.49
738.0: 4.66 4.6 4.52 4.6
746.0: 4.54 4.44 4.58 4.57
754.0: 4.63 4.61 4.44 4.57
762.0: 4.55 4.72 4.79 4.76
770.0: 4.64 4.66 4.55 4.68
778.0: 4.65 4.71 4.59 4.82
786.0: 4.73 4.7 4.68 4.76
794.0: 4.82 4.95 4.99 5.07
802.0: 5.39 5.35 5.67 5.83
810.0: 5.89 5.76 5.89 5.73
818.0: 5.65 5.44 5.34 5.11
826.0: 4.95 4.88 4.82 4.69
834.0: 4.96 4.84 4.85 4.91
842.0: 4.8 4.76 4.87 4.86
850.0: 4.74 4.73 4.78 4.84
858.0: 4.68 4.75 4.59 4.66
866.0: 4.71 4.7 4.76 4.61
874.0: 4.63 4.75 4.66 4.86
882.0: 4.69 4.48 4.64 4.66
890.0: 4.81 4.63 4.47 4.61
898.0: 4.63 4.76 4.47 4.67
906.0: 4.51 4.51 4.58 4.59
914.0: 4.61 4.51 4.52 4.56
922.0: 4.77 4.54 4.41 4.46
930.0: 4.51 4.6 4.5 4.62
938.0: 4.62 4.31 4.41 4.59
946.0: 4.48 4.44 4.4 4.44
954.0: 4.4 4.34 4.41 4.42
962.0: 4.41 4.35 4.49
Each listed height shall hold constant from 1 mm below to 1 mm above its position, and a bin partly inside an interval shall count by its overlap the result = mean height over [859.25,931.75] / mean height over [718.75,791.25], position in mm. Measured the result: 1.00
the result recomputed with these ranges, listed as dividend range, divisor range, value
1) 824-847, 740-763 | 1.07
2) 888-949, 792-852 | 0.88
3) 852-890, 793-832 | 0.88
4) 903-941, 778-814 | 0.89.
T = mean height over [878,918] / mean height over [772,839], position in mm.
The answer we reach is 0.9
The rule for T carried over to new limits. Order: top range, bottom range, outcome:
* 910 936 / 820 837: 0.91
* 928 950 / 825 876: 0.94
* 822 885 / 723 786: 1.04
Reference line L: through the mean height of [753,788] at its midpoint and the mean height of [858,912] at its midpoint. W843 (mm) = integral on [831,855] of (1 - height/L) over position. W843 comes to -0.9 mm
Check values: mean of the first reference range 4.65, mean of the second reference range 4.65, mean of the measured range 4.82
